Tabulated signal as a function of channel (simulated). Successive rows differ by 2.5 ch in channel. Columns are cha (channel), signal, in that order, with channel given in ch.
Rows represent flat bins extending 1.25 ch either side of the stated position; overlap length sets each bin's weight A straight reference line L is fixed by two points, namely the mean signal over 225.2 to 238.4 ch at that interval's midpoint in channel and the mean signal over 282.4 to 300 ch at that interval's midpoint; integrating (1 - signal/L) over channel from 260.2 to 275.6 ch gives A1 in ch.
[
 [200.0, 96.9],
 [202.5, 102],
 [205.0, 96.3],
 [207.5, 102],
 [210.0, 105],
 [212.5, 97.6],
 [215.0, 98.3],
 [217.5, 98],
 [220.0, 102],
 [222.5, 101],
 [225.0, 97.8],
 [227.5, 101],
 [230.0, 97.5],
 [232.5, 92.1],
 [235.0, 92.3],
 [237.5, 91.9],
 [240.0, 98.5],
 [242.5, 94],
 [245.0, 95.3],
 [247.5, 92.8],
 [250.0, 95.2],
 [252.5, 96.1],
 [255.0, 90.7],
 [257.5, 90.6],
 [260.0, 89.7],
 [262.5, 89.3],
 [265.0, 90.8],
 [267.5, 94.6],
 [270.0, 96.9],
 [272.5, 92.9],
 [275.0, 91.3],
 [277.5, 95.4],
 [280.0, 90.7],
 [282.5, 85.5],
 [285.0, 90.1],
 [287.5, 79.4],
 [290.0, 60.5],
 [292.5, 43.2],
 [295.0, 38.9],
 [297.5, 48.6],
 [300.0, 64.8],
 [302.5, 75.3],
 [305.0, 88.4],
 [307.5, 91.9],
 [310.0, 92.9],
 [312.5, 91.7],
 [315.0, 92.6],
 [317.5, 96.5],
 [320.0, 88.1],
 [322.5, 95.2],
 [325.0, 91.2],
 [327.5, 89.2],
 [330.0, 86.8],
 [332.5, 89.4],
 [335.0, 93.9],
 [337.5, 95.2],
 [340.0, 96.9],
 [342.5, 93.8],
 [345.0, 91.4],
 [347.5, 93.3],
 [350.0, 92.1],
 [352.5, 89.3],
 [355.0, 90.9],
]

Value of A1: -3.5 ch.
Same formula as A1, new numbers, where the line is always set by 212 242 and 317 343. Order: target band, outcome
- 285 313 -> 6.83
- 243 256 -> 0.28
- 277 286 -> 0.44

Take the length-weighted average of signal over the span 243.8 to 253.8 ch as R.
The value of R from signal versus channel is 94.8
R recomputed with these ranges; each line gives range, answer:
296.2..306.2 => 69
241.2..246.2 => 94.7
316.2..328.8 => 92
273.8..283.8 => 90.7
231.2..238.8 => 92.2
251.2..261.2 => 91.8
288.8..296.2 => 47.5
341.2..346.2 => 92.7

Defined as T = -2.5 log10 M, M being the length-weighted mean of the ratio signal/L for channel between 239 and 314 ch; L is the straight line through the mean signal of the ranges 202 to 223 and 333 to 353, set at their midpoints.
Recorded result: 0.15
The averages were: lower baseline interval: 100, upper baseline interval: 93.2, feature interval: 84.5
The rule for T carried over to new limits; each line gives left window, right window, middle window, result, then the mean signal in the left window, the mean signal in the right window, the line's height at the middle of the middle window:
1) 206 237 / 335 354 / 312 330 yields 0.03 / 98.5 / 93.2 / 94.2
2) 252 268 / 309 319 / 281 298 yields 0.38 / 91.3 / 93.3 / 92.4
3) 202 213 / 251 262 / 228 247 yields 0.01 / 101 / 91.7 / 95.2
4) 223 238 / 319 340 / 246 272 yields 0.02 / 95.9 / 91.5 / 94.6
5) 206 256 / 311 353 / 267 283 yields 0.03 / 97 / 92.2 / 94.9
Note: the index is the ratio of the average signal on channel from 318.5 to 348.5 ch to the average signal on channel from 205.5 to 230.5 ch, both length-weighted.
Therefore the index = 0.92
